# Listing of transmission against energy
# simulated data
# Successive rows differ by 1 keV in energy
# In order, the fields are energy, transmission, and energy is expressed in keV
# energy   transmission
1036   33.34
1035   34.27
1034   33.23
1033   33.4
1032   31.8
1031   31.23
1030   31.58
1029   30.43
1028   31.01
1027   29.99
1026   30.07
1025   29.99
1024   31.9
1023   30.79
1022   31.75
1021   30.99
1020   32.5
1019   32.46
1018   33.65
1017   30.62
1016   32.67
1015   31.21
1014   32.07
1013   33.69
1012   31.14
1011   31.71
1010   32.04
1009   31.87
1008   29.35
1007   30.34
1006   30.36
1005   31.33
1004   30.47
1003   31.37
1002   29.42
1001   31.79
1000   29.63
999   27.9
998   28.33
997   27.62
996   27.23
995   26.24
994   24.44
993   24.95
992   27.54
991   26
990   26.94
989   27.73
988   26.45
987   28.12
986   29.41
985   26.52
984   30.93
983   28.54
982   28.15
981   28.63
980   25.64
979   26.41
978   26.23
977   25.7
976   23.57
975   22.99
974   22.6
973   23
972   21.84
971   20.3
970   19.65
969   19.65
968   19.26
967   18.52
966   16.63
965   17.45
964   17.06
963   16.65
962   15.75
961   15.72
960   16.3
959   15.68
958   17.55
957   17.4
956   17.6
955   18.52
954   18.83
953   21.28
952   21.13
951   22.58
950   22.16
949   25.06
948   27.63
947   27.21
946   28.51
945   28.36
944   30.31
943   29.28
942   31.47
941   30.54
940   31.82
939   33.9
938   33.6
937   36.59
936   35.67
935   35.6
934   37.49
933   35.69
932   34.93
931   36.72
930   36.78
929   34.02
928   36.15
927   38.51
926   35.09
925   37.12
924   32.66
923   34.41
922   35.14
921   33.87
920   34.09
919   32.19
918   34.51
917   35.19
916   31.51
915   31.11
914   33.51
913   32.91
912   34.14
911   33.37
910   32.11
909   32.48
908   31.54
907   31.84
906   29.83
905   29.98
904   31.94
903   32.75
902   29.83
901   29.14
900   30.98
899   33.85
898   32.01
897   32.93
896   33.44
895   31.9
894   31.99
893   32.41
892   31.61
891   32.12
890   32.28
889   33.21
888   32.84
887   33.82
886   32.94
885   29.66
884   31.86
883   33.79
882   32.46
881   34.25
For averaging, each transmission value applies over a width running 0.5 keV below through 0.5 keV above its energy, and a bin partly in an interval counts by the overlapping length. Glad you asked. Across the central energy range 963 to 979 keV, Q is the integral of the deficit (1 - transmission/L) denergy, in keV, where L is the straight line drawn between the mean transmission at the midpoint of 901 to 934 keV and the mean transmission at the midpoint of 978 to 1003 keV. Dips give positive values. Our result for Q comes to 4.5 keV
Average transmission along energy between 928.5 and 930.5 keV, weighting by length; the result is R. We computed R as 35.4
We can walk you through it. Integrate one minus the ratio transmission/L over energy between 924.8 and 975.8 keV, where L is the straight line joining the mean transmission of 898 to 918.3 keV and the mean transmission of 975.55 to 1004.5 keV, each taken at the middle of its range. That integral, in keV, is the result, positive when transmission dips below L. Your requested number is 7.0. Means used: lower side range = 32.1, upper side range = 27.7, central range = 25.9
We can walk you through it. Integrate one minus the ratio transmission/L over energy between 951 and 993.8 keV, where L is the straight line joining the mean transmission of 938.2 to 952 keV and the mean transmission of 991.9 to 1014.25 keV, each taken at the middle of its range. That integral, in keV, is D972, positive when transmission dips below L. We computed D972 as 9.7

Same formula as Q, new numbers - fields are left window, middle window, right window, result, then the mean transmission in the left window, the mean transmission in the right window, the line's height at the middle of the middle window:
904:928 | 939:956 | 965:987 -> 1.57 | 33.4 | 24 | 28.4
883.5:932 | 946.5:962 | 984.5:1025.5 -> 5.58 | 33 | 29.8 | 31.5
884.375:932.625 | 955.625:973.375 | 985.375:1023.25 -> 7.44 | 33.1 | 29.8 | 31.1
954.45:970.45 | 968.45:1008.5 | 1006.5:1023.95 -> -3.99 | 17.5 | 31.7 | 24.5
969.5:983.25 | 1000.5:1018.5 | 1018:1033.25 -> -1.42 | 24.4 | 31.4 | 29.1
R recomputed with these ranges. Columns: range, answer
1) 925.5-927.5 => 36.8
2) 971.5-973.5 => 22.4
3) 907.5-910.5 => 32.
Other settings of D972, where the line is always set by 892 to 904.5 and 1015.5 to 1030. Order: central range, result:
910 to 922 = -0.6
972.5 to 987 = 2.4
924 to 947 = -1.5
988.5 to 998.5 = 1.5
